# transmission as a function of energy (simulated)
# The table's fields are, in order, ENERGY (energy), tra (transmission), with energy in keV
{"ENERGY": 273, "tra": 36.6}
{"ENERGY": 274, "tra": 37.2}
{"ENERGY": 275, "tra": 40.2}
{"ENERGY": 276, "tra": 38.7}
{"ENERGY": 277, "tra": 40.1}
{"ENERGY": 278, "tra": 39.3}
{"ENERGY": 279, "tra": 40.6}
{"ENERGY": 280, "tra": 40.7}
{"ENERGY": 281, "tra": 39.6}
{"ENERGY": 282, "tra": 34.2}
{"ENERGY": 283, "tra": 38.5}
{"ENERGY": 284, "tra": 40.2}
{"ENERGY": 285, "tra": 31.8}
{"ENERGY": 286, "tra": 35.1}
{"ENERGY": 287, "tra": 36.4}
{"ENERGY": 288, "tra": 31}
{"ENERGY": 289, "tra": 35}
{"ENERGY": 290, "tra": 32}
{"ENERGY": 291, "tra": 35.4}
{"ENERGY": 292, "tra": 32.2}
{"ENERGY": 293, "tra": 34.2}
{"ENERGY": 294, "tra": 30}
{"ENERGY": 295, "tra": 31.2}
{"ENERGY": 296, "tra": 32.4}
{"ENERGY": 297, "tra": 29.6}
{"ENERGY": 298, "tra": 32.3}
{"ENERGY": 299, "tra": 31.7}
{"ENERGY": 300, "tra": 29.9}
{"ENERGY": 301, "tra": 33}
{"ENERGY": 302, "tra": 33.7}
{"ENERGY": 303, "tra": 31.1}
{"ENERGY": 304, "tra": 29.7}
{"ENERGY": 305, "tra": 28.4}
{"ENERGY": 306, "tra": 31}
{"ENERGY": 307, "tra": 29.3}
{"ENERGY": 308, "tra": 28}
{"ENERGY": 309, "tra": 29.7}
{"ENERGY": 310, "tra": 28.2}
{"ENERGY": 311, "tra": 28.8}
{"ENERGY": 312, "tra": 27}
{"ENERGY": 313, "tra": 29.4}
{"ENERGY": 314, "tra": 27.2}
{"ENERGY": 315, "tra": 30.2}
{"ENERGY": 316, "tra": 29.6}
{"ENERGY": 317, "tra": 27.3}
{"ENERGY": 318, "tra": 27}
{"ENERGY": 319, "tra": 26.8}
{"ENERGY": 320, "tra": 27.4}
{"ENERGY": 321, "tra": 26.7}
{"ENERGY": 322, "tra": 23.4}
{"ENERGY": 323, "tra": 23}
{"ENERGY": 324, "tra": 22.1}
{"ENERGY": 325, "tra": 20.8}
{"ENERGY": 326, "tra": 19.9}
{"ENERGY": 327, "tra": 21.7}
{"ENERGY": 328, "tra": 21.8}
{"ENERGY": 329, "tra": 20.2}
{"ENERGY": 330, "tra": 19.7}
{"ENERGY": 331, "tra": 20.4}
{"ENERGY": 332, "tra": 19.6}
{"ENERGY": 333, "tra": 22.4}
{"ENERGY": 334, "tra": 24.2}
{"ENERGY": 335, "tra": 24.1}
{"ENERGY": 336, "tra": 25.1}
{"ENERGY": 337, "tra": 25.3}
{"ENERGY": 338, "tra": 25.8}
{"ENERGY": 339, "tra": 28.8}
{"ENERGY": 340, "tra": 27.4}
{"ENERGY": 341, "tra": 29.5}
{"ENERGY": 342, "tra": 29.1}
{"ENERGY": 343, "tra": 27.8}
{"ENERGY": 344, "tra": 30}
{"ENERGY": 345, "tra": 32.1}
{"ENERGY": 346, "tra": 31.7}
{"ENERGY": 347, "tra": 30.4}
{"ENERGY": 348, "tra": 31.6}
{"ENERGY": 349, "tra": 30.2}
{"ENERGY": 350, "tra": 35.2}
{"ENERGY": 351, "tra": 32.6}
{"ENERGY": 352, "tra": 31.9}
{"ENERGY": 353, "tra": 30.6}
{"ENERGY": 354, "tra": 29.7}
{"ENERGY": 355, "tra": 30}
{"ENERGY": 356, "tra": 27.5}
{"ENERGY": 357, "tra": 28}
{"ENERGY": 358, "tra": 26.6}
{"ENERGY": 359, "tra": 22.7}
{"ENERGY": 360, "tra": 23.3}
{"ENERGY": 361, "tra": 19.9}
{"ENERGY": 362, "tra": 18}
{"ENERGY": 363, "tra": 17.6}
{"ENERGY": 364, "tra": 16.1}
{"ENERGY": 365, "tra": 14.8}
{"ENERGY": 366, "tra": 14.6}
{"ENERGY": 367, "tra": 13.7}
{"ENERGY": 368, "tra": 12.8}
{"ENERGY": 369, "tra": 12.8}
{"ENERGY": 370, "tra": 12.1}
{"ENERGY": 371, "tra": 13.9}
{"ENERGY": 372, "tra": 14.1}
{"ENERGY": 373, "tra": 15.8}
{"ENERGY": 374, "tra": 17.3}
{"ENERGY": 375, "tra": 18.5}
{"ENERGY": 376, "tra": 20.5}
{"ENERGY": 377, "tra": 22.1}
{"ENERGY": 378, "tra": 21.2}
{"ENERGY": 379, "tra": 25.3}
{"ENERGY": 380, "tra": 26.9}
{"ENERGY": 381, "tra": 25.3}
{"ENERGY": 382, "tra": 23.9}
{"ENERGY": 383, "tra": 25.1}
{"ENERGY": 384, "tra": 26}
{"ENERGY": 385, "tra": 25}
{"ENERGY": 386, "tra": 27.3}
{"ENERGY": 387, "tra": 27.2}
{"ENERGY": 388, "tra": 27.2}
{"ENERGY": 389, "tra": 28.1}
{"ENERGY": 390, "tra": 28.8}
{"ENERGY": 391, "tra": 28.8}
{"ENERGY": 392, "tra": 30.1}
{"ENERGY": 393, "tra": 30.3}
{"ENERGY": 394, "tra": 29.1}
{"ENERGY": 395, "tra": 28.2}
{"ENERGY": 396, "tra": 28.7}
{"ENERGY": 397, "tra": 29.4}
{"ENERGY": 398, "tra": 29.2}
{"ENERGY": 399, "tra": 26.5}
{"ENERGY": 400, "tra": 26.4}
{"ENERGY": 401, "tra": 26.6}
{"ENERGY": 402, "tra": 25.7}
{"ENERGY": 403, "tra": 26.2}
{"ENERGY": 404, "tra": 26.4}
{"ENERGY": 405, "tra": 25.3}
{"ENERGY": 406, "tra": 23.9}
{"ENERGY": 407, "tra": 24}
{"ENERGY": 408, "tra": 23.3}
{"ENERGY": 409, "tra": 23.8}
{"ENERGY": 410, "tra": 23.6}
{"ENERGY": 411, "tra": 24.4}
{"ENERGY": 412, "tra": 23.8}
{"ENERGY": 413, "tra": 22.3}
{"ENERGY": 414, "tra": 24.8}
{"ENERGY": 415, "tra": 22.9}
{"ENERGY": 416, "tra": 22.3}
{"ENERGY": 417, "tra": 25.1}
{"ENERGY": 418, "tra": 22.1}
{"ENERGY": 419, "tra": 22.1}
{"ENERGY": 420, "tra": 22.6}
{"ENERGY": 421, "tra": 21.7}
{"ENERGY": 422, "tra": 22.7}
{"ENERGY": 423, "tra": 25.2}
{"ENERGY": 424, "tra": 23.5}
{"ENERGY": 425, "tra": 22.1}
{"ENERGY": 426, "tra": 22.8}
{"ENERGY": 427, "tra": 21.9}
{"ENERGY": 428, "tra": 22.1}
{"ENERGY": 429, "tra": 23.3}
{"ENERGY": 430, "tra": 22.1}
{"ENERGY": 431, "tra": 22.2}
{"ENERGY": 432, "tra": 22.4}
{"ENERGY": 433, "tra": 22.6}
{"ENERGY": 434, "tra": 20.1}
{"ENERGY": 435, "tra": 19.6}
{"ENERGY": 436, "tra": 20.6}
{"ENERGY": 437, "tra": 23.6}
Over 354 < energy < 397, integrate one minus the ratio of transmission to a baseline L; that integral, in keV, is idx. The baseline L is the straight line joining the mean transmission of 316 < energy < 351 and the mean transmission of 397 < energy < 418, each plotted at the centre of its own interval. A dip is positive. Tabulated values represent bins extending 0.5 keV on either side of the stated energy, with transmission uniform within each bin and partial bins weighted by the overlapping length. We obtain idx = 4.5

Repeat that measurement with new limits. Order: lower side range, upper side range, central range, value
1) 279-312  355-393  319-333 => 3.1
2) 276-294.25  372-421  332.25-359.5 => 1.3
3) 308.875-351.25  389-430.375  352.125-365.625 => 1.2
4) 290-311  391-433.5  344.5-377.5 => 6.0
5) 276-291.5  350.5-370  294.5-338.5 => 5.5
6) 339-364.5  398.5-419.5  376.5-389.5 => 0.2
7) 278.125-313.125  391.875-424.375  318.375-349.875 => 4.7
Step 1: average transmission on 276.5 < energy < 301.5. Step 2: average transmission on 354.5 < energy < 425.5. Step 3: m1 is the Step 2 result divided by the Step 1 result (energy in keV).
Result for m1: 0.67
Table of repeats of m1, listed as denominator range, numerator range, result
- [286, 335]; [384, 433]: 0.90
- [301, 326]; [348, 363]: 0.99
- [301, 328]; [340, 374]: 0.87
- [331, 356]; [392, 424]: 0.89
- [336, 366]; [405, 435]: 0.86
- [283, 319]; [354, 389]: 0.68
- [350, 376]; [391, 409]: 1.29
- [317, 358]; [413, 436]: 0.85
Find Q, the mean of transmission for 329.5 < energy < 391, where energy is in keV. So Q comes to 24.1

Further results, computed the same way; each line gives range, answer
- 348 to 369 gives 23.7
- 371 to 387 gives 22.2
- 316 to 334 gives 23.2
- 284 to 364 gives 28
